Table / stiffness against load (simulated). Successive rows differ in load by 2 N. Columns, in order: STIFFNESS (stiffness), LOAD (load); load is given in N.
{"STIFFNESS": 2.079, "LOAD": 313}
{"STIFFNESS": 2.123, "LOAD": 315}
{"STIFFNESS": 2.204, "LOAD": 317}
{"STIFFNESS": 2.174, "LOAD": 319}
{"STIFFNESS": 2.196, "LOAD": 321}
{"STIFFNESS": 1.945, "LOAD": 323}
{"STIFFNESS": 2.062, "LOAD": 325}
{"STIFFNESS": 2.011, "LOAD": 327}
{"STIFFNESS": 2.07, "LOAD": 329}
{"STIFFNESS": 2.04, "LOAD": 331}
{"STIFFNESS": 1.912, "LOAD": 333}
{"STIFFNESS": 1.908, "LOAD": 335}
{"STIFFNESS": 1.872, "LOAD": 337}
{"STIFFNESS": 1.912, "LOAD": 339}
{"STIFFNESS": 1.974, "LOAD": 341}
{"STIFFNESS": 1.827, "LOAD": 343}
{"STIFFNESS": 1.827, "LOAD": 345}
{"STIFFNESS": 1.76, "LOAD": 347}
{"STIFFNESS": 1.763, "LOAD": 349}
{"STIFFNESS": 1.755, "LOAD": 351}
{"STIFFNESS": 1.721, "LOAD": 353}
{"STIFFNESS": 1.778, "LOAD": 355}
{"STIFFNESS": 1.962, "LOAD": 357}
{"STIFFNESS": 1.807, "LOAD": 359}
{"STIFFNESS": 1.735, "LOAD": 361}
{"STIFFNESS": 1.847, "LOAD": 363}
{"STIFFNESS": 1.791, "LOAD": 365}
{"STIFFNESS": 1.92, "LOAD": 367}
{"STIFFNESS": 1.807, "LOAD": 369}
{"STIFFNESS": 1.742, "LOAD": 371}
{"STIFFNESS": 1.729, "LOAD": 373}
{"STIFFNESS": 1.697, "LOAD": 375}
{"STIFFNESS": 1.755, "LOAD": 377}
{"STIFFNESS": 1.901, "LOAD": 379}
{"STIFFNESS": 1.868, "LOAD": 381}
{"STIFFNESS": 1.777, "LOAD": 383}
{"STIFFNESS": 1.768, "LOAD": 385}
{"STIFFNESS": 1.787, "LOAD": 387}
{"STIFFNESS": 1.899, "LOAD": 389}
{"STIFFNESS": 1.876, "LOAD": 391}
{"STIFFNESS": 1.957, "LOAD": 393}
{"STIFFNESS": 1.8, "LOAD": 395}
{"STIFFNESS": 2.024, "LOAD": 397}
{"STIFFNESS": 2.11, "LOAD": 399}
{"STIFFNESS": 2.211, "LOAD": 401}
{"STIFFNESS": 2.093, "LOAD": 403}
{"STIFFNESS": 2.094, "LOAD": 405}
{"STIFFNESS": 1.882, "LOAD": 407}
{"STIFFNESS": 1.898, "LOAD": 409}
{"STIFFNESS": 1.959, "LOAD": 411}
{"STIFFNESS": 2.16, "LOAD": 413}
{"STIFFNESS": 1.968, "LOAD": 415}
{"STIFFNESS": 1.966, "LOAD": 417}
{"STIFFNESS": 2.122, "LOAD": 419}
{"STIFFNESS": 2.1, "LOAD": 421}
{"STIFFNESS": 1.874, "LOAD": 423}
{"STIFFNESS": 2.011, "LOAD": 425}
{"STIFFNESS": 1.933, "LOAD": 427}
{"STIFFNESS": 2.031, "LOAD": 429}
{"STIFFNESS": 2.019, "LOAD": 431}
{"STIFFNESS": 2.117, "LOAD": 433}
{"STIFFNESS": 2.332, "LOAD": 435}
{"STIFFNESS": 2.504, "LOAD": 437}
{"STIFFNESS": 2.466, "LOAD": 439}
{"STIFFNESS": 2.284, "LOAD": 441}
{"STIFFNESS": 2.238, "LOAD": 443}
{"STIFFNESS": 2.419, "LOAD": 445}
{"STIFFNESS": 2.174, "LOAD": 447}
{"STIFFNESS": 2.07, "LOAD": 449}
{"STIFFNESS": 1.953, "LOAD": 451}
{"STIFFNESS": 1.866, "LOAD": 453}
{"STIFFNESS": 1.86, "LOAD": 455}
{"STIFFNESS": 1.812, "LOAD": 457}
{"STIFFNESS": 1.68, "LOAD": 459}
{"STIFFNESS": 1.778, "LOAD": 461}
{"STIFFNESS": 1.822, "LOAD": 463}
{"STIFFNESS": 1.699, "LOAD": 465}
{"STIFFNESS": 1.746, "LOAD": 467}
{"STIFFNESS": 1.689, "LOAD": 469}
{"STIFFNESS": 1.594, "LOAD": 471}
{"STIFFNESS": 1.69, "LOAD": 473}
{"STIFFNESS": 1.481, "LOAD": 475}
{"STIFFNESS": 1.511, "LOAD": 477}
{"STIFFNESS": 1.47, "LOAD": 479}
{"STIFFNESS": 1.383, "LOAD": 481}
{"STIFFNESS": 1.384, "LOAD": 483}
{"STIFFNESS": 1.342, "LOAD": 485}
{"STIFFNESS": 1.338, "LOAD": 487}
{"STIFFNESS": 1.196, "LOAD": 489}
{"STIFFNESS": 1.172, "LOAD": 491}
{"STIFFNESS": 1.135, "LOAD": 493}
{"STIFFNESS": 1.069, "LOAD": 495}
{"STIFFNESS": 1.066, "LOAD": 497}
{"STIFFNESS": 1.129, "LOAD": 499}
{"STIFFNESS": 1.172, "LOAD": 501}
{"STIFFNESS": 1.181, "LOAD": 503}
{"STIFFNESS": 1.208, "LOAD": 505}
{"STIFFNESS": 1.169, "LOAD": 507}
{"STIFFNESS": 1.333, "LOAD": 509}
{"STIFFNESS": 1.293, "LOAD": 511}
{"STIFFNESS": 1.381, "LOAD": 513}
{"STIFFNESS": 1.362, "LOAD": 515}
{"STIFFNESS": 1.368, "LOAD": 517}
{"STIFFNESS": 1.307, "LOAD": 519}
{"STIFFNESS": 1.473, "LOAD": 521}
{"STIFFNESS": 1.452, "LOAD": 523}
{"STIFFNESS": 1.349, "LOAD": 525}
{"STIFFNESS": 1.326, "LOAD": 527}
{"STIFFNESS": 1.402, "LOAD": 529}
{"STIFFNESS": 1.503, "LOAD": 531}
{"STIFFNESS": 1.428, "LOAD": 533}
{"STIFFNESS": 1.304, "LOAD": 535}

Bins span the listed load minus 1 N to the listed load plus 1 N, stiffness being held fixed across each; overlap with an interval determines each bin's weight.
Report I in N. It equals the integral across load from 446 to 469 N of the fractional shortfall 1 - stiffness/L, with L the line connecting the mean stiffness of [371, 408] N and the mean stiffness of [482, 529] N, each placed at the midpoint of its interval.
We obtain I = -4.8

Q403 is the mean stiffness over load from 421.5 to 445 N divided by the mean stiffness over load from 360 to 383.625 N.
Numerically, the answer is 1.2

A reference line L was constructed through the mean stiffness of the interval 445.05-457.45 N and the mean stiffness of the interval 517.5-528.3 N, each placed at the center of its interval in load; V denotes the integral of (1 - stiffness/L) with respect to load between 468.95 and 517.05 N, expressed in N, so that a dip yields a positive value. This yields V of 9.4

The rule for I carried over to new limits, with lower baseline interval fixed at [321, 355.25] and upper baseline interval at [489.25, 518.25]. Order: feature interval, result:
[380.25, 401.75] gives -2.96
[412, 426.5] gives -4.25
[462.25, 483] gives -3.81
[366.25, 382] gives -0.43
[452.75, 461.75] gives -2.45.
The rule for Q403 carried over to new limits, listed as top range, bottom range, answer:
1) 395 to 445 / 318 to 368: 1.10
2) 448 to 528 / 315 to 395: 0.77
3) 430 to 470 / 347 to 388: 1.13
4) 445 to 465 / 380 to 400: 1.01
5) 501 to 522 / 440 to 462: 0.65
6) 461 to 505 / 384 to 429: 0.71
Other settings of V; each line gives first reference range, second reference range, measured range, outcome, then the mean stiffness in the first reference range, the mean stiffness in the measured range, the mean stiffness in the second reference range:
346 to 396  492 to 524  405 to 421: -3.6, 1.81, 2.01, 1.26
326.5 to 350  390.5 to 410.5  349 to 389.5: 3.1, 1.9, 1.8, 2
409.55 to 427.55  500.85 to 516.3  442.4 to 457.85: -2.6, 2.01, 2.05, 1.27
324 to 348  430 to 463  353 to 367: 1.0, 1.93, 1.82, 2.09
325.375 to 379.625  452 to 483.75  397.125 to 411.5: -2.2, 1.85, 2.04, 1.66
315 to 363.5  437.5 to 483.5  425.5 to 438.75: -2.2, 1.92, 2.17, 1.84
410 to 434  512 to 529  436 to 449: -3.0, 2.02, 2.33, 1.38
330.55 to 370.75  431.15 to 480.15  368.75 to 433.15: -1.8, 1.84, 1.94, 1.93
